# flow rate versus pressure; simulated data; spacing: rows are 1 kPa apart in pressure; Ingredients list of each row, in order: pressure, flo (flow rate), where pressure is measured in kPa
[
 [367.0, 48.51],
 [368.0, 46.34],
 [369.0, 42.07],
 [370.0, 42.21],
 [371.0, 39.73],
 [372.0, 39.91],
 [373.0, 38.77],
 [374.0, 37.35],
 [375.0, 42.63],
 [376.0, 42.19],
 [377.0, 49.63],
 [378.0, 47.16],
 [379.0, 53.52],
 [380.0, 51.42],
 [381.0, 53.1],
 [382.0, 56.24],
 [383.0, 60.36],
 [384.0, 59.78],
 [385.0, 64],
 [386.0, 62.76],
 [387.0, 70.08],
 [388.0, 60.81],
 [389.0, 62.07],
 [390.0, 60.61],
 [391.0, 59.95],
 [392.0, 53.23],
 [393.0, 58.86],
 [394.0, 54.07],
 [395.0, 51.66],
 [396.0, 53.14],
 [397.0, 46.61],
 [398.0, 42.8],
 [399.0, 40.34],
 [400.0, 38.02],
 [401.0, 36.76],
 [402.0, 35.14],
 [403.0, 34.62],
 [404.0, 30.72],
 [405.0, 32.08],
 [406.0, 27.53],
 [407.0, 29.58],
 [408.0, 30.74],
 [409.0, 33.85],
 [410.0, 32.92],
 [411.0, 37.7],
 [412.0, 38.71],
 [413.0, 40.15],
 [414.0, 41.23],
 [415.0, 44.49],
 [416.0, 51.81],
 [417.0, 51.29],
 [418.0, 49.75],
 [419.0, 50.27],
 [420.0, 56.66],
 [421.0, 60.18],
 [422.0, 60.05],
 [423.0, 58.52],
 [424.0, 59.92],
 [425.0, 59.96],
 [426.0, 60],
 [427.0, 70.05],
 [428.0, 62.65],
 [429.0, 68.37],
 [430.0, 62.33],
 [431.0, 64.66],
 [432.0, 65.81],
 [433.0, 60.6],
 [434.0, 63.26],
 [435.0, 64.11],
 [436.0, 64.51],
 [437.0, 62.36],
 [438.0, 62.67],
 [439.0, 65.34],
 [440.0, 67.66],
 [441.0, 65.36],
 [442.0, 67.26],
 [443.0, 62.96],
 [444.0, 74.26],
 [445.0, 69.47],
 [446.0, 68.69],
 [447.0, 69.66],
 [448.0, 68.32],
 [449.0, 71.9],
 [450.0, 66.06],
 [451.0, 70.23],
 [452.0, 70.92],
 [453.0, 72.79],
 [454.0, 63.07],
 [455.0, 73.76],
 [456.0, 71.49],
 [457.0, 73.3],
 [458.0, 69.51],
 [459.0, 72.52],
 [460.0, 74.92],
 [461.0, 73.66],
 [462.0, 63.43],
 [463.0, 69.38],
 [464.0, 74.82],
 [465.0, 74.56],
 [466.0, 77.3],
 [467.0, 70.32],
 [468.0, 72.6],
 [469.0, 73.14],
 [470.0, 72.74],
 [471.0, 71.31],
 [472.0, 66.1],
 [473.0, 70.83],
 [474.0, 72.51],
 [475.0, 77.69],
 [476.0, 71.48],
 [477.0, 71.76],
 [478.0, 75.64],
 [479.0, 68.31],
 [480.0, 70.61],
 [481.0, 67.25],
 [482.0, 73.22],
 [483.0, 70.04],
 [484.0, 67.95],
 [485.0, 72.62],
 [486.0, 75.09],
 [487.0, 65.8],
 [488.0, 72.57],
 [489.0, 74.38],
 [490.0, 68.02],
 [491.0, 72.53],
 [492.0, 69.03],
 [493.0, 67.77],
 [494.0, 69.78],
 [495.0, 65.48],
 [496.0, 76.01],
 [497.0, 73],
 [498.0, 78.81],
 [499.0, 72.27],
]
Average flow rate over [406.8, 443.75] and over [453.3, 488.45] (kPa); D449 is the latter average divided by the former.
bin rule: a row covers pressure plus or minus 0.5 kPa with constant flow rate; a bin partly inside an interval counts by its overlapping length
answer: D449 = 1.28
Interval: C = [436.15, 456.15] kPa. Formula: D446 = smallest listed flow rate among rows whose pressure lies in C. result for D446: 62.36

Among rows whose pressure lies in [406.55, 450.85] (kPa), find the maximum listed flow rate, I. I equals 74.26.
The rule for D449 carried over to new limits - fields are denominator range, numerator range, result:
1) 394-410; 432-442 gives 1.69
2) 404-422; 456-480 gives 1.72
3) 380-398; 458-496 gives 1.24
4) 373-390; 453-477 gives 1.32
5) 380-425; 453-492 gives 1.47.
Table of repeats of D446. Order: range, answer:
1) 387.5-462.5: 27.53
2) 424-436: 59.92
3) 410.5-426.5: 37.7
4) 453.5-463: 63.07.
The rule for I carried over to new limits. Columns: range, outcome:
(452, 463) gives 74.92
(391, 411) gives 59.95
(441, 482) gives 77.69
